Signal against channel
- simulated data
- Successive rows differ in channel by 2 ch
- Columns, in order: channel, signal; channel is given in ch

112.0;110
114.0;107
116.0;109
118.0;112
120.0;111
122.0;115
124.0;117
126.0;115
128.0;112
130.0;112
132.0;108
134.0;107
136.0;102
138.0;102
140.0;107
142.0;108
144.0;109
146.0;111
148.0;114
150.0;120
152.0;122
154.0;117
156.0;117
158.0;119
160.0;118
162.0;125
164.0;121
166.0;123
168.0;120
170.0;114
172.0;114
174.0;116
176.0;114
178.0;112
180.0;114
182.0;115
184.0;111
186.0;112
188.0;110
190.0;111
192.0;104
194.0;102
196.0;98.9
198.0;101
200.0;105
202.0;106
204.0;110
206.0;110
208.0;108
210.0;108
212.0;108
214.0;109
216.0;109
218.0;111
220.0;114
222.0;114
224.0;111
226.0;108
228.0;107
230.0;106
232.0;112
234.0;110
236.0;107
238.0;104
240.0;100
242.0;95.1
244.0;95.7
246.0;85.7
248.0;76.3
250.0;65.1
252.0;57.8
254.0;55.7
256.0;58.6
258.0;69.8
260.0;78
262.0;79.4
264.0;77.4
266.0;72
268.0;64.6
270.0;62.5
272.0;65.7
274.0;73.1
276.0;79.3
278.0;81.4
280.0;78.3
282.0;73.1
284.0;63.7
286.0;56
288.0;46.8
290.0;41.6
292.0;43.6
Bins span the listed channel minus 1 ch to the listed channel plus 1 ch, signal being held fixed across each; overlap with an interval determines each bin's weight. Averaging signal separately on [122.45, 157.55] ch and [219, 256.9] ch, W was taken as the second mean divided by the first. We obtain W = 0.84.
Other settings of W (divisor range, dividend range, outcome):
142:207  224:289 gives 0.71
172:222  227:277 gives 0.75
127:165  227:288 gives 0.70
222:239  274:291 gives 0.60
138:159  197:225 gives 0.96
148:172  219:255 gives 0.80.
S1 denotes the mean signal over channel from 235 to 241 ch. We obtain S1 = 104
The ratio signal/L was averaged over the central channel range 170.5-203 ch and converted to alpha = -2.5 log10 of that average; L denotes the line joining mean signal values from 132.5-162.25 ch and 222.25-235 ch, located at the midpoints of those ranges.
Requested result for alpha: 0.02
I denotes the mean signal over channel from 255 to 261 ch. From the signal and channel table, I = 68.8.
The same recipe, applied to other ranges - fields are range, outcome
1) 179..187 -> 113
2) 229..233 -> 109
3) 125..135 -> 111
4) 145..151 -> 115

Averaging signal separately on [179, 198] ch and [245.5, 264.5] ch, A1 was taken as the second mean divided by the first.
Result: 0.64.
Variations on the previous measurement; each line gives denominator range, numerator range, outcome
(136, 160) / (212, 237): 0.97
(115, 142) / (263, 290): 0.62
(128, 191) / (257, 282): 0.65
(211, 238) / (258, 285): 0.67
